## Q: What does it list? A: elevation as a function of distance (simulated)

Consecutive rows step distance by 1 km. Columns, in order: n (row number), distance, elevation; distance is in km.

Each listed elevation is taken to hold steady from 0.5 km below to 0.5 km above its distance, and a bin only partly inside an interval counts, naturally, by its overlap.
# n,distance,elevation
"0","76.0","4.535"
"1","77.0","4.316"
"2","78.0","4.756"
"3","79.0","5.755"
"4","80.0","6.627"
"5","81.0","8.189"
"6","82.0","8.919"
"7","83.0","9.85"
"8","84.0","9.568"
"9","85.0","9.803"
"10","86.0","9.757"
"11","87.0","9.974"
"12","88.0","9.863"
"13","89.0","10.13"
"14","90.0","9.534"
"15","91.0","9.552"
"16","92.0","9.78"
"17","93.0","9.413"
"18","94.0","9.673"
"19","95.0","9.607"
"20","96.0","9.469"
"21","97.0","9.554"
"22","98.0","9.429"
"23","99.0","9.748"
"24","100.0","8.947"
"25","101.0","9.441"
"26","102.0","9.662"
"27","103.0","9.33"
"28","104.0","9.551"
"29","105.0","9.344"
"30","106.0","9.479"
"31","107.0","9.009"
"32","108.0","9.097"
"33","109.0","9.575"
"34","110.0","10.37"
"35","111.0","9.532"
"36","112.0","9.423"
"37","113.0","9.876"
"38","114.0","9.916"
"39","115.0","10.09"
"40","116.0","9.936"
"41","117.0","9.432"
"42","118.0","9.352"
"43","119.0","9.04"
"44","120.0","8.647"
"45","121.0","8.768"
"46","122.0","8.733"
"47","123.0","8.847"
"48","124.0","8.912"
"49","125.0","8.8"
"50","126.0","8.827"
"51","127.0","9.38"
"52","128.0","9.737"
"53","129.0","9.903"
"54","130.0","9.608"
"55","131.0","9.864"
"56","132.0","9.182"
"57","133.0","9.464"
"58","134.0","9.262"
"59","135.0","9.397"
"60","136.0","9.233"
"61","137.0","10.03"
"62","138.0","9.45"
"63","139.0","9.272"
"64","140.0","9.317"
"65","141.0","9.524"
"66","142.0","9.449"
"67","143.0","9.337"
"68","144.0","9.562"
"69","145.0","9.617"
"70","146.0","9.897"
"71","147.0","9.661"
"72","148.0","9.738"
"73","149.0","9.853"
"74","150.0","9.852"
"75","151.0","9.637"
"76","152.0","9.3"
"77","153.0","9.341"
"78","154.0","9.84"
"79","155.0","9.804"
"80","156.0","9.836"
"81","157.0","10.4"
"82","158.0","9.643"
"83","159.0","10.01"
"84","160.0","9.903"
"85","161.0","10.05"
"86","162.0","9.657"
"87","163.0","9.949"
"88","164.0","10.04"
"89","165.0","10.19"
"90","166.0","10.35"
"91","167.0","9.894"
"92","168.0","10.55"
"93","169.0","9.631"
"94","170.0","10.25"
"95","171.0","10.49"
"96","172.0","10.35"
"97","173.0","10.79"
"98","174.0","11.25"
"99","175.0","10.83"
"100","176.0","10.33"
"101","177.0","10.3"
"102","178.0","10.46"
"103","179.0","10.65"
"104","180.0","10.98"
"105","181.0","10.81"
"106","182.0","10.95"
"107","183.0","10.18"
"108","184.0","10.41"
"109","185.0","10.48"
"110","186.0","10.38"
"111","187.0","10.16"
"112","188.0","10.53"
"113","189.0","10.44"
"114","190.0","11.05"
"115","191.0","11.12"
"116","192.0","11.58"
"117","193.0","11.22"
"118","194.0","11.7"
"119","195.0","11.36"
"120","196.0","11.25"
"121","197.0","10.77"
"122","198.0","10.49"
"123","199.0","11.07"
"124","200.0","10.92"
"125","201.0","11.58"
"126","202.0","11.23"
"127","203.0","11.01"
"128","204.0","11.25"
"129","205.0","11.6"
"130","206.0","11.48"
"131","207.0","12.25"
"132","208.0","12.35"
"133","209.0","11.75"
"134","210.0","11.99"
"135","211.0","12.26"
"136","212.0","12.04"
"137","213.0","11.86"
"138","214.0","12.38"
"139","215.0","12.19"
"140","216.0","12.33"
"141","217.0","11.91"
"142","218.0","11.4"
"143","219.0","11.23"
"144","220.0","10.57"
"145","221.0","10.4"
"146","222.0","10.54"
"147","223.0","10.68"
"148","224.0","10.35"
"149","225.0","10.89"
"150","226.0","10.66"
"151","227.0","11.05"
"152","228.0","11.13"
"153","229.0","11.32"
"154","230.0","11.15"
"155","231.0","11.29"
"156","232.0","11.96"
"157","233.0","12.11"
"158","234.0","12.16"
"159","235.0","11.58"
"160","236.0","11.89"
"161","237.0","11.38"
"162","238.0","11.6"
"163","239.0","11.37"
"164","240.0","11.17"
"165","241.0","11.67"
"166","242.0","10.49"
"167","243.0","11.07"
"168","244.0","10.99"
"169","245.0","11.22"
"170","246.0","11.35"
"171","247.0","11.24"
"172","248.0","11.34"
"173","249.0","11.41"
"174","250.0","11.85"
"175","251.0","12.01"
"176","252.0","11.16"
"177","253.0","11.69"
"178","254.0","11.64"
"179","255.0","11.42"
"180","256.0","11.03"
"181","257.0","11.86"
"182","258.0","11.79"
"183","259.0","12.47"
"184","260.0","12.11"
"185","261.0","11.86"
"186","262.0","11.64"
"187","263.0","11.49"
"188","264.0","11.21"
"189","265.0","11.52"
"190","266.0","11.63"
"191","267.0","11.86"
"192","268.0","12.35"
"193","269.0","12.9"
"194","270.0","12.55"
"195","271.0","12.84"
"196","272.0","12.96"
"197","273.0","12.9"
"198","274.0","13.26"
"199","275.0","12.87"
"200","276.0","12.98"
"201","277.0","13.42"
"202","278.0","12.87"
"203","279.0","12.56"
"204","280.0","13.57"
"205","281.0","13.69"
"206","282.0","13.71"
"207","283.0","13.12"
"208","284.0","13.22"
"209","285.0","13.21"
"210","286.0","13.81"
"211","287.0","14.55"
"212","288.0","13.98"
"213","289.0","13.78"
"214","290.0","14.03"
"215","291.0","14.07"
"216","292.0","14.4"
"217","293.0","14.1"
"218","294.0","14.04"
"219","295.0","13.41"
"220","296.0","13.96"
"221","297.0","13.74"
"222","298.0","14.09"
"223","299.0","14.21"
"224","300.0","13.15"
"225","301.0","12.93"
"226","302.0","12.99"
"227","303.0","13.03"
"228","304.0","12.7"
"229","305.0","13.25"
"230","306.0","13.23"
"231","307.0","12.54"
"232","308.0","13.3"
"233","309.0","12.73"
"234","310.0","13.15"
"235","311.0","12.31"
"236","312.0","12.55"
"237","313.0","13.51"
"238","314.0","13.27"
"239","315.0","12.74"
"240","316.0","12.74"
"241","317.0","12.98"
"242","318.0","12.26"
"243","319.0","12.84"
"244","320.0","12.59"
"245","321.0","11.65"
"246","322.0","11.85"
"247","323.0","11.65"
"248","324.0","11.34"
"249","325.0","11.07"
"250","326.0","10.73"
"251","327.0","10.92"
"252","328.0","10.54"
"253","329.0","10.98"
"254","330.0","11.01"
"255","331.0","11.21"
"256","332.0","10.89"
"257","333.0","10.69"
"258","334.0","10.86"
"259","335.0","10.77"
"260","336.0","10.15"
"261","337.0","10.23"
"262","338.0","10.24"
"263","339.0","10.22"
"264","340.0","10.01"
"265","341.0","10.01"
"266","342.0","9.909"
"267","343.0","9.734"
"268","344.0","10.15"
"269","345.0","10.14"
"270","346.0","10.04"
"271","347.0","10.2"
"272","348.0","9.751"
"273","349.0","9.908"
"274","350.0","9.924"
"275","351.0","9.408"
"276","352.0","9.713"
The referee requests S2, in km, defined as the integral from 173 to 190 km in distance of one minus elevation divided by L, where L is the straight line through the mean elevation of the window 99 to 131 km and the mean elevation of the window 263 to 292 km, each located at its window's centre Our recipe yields 0.5 km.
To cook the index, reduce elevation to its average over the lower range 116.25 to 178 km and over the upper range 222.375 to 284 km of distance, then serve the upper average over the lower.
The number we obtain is 1.22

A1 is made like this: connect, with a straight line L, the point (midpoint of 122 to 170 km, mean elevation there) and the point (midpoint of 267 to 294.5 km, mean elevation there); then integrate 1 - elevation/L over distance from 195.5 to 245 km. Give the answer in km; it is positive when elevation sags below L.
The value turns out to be 1.2 km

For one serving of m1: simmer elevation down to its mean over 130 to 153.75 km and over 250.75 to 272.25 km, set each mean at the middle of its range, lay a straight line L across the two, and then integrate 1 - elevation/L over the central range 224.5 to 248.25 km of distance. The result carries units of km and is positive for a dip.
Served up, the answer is 0.13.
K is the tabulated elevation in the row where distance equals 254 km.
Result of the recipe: 11.64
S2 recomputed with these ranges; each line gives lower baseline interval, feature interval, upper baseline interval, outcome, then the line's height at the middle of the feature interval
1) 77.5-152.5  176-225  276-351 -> -2.75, 10.6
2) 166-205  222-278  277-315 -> 2.78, 12.3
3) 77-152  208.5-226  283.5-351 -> -1.21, 10.7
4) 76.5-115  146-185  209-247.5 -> 0.59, 10.3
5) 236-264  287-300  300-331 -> -2.09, 12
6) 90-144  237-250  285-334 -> 0.36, 11.6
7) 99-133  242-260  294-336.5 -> -0.18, 11.4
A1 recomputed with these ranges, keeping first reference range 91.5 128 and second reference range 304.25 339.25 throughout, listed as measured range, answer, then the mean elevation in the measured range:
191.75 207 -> -1.2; 11.3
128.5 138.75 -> 0.1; 9.53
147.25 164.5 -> 0.2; 9.81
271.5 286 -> -2.4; 13.2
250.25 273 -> -1.6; 11.9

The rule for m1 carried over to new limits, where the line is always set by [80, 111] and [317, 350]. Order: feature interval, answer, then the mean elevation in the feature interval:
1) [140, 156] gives 0.2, 9.62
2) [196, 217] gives -3.2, 11.6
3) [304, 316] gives -2.6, 12.9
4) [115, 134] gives 0.7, 9.27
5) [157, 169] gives -0.2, 10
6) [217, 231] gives -1.0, 10.9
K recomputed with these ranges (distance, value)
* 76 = 4.535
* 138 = 9.45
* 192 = 11.58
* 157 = 10.4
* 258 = 11.79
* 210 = 11.99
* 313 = 13.51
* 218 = 11.4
